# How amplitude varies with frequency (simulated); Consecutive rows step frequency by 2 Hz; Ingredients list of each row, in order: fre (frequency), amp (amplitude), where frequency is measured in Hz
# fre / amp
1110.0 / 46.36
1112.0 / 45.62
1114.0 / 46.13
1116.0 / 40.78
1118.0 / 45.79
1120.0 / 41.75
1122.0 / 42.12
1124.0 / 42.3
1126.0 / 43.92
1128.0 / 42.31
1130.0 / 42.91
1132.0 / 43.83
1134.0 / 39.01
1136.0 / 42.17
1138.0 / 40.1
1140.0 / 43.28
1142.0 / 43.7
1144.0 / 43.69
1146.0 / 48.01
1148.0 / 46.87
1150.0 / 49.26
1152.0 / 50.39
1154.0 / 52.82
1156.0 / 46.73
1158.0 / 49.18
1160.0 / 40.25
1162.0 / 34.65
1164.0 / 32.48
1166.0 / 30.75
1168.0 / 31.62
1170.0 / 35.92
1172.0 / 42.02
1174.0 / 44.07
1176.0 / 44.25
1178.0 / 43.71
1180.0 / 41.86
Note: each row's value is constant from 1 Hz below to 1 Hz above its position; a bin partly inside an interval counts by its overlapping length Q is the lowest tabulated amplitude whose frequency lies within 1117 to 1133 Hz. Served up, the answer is 41.75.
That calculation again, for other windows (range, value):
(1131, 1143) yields 39.01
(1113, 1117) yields 40.78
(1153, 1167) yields 30.75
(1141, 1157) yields 43.69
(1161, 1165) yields 32.48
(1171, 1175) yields 42.02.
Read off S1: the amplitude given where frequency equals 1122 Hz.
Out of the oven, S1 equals 42.12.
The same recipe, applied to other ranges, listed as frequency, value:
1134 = 39.01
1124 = 42.3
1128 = 42.31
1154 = 52.82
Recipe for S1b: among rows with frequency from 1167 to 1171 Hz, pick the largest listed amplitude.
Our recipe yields 35.92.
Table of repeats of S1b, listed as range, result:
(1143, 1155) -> 52.82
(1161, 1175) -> 44.07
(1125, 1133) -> 43.92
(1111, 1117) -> 46.13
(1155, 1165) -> 49.18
